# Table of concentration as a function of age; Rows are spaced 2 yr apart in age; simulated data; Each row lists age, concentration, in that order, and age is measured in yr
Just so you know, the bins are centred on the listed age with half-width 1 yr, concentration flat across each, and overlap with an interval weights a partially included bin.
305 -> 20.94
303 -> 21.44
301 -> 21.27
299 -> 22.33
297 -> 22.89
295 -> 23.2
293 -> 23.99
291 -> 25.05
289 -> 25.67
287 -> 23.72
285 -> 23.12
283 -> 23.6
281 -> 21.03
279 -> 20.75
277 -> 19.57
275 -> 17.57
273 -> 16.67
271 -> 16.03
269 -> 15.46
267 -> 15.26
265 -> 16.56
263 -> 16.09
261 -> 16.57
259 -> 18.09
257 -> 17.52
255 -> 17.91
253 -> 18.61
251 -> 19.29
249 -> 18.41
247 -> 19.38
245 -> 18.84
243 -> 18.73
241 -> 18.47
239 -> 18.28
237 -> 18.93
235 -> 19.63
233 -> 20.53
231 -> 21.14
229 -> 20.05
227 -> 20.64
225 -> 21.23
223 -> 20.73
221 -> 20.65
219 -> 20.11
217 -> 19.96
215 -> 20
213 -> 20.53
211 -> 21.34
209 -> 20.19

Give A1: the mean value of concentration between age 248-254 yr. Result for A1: 18.8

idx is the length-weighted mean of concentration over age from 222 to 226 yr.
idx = 21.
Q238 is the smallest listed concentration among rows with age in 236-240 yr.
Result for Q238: 18.28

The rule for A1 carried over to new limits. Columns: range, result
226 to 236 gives 20.4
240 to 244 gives 18.6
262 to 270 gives 15.8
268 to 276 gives 16.4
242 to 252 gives 18.9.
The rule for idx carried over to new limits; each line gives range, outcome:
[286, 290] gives 24.7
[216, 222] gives 20.2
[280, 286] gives 22.6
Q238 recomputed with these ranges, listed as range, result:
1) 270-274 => 16.03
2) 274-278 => 17.57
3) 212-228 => 19.96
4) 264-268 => 15.26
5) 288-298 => 22.89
